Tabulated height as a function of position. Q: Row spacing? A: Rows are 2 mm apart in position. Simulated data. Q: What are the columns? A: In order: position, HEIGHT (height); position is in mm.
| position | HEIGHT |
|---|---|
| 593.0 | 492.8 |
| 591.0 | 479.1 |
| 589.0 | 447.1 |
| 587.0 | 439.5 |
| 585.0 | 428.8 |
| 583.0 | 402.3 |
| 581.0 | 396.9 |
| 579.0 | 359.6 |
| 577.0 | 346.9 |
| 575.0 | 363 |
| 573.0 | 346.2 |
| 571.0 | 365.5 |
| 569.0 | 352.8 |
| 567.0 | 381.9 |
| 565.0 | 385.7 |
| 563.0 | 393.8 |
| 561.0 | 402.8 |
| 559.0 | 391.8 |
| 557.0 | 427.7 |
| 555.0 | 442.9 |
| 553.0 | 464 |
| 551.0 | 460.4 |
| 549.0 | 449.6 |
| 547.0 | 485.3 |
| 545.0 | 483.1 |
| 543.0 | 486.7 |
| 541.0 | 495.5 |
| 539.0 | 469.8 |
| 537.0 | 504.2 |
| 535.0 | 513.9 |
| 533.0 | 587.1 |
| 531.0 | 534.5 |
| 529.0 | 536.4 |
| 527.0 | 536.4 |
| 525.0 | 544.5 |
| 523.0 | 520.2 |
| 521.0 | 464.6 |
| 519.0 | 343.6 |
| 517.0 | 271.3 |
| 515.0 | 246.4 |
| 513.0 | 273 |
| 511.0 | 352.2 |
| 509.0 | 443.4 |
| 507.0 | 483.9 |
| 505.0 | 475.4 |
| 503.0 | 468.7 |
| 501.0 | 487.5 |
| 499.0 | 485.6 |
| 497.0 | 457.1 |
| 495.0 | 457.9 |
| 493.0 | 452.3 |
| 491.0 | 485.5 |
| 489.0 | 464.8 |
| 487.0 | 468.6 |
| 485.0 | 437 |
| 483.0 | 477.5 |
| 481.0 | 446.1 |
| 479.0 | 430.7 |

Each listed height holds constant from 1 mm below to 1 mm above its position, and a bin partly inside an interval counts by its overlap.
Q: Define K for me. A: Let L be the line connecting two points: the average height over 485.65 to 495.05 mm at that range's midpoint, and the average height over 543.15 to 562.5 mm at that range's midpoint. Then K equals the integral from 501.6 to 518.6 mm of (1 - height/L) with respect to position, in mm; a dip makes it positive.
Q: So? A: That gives 3.0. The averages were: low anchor 466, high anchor 446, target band 378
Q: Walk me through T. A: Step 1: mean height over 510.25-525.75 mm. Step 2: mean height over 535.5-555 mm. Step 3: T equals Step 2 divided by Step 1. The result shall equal 1.3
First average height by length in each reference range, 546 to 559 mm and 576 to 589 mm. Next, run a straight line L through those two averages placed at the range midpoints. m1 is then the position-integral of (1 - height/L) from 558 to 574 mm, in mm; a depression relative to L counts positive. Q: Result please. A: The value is 1.87 mm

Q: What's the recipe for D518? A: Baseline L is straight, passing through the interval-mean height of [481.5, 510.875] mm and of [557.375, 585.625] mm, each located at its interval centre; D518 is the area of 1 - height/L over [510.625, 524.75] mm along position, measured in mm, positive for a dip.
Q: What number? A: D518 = 2.4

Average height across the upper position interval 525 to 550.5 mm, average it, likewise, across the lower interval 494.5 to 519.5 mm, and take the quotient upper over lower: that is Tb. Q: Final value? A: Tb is 1.3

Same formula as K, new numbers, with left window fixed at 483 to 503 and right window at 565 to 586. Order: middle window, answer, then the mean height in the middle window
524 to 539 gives -3.83 mm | 532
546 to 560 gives -1.60 mm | 446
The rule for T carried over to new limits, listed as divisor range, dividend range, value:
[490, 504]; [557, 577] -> 0.80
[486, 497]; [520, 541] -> 1.12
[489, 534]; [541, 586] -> 0.91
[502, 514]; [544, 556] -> 1.12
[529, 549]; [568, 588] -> 0.75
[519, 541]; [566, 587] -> 0.74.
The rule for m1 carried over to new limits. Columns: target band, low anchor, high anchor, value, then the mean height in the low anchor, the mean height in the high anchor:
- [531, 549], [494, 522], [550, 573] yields -4.3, 408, 404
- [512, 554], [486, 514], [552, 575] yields -4.2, 447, 394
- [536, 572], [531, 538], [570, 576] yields 0.8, 535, 358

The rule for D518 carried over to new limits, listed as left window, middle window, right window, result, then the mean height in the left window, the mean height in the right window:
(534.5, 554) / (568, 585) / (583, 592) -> 3.09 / 480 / 443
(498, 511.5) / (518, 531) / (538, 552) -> -0.73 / 461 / 476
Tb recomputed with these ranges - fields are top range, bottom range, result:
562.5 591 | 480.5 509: 0.83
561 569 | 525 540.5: 0.73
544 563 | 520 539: 0.84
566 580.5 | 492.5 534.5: 0.80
